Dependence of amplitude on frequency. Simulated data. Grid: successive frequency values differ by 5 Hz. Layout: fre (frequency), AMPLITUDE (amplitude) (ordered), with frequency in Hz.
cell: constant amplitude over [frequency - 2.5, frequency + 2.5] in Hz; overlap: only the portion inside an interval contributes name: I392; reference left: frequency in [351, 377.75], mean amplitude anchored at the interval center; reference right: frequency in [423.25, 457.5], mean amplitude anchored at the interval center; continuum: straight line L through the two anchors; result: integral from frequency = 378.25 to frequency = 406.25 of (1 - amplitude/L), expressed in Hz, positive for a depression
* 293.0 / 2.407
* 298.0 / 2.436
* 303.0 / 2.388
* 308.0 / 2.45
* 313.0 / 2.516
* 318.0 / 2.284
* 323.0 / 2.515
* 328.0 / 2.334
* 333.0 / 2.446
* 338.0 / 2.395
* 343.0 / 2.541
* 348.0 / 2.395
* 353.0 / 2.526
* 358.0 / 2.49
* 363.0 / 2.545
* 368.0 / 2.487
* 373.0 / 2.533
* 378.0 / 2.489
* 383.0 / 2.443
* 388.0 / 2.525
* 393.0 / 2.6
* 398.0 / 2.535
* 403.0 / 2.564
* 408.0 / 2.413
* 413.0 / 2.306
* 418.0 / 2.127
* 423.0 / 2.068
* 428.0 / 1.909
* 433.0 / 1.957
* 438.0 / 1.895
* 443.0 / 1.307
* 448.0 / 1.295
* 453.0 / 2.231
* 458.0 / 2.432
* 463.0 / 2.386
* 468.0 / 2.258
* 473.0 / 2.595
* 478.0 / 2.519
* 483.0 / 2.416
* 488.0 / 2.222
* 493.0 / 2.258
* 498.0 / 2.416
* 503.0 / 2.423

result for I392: -3.3 Hz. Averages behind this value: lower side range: 2.51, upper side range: 1.82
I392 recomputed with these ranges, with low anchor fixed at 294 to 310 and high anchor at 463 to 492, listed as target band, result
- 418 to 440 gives 3.88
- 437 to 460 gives 5.59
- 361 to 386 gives -0.92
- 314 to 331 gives 0.19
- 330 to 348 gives -0.24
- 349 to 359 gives -0.33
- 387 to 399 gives -0.76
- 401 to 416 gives -0.05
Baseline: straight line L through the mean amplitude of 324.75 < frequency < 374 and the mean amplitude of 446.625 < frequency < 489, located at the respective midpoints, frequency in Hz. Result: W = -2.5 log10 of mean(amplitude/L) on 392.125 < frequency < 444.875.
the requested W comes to 0.10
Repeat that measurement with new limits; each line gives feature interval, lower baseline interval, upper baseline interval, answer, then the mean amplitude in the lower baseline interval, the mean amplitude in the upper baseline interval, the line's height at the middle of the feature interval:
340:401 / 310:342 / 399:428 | -0.073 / 2.42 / 2.27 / 2.35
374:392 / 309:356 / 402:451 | -0.145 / 2.44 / 1.97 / 2.19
